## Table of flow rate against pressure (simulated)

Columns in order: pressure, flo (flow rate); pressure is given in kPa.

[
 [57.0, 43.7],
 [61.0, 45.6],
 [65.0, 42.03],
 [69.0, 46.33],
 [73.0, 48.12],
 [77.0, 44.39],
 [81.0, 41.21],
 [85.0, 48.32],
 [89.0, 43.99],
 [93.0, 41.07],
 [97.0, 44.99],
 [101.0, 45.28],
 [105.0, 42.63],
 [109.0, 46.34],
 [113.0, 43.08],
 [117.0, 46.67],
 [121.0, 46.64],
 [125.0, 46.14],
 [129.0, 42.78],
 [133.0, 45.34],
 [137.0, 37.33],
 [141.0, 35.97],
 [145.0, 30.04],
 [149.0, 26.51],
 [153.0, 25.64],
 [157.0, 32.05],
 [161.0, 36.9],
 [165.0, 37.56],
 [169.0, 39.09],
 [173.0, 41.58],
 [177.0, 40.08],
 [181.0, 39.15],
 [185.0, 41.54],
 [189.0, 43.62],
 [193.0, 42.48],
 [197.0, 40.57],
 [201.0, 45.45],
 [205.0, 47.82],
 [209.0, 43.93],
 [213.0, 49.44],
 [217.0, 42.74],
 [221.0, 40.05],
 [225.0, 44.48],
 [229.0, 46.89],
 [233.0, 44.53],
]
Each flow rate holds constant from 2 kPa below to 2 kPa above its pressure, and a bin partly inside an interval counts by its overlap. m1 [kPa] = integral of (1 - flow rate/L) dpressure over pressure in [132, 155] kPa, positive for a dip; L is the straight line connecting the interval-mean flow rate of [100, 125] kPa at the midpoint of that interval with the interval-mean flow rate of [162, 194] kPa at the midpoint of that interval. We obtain 5.4 kPa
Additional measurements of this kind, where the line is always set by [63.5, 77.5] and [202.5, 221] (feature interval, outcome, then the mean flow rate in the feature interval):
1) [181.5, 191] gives 0.7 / 42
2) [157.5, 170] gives 2.3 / 37.1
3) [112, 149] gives 3.8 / 40.7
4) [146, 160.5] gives 5.2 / 29.1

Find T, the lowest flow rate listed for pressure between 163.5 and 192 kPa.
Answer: 37.56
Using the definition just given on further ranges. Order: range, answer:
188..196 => 42.48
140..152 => 26.51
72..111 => 41.07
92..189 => 25.64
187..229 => 40.05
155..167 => 32.05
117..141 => 35.97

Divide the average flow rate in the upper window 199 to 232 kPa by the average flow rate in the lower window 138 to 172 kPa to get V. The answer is 1.4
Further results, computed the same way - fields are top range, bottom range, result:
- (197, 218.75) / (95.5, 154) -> 1.12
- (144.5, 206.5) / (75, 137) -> 0.86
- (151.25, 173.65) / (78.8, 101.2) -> 0.80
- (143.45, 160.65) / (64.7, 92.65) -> 0.65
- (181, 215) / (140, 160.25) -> 1.46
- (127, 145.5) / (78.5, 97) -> 0.89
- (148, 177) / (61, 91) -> 0.78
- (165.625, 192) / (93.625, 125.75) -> 0.91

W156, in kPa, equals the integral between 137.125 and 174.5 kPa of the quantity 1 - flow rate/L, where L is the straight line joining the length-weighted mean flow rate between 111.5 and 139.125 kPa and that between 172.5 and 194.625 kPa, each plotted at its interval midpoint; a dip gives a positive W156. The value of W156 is 7.5 kPa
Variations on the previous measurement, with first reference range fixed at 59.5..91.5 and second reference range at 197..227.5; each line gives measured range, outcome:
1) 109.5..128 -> -0.3 kPa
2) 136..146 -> 2.3 kPa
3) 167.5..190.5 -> 2.0 kPa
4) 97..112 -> 0.1 kPa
